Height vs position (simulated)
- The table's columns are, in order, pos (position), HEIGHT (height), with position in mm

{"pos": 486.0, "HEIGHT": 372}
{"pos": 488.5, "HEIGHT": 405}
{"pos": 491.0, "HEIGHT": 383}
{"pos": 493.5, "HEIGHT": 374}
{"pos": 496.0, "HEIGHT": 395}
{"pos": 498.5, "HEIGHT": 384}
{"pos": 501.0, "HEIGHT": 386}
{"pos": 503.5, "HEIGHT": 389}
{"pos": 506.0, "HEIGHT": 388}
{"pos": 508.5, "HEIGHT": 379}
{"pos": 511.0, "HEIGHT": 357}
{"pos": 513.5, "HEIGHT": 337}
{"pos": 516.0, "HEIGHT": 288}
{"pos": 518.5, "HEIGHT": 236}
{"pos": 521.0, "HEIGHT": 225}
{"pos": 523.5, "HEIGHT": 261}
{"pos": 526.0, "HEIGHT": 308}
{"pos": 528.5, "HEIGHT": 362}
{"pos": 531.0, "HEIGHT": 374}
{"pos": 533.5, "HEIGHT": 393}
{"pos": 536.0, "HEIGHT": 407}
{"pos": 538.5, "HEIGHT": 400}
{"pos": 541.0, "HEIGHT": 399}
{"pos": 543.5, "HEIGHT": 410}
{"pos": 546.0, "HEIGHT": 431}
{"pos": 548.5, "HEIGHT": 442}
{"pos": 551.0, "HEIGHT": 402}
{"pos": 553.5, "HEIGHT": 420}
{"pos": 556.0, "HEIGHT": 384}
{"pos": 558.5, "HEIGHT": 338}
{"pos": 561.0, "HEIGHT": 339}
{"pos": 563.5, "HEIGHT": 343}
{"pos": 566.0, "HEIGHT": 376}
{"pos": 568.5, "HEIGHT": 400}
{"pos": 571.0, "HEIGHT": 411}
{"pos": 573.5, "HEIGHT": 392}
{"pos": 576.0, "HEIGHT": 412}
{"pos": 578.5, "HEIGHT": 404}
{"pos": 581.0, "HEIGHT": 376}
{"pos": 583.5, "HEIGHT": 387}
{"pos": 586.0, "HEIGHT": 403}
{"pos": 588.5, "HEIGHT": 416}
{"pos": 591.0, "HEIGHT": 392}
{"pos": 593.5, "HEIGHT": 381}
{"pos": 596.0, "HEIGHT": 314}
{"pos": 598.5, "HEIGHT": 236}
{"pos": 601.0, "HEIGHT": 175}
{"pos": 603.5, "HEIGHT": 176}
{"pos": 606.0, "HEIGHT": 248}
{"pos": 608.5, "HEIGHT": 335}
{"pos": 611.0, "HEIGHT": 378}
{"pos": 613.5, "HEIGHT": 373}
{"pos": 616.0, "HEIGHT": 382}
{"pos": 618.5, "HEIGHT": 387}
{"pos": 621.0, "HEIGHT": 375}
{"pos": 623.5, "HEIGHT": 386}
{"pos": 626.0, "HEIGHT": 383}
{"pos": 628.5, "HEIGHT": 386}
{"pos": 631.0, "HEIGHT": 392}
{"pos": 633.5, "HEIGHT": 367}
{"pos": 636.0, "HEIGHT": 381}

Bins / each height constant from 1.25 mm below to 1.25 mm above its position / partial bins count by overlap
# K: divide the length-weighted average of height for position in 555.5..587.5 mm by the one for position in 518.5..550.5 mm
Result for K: 1.05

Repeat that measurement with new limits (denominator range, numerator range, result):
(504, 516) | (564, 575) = 1.09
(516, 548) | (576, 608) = 0.94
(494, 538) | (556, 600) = 1.07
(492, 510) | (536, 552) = 1.08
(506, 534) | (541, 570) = 1.22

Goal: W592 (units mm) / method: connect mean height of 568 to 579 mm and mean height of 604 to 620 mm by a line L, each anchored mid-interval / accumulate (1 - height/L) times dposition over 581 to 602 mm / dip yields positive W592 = 1.9 mm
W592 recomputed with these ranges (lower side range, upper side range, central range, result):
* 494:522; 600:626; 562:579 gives -2.89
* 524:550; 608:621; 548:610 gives 4.20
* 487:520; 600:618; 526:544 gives -2.26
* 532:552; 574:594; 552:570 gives 1.41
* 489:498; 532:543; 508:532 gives 5.13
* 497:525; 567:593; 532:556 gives -3.09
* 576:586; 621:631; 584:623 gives 5.57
